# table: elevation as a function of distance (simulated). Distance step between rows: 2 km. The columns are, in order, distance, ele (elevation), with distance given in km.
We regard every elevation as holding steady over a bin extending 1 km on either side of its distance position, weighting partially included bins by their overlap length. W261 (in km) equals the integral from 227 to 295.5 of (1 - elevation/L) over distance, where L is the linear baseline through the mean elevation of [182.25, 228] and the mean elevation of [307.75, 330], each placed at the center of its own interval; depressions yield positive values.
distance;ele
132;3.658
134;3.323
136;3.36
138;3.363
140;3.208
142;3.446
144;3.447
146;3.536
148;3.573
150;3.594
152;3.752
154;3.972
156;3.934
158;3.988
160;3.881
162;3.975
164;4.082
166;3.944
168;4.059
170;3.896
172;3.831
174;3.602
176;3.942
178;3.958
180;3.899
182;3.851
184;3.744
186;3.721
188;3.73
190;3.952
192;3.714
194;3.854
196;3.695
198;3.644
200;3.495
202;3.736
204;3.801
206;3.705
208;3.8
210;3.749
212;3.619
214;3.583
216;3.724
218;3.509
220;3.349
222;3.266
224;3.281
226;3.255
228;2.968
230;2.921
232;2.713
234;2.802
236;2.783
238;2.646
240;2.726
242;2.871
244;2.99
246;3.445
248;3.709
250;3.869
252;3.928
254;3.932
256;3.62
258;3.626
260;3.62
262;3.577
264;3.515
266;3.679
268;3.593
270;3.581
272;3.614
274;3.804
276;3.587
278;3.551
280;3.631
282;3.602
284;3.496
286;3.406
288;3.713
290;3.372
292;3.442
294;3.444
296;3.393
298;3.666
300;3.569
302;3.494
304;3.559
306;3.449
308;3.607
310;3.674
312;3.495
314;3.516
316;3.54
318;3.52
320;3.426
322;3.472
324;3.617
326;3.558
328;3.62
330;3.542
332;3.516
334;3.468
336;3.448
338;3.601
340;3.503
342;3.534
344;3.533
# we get 3.42 km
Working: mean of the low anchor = 3.62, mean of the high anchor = 3.55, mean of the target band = 3.41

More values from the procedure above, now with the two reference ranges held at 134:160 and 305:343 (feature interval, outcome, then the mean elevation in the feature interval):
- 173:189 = -1.0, 3.81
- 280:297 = 0.3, 3.49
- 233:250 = 2.5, 3.05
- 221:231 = 1.2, 3.14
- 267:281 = -0.3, 3.62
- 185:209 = -1.1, 3.74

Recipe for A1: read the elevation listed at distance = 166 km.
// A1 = 3.944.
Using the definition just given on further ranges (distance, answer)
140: 3.208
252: 3.928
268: 3.593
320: 3.426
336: 3.448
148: 3.573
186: 3.721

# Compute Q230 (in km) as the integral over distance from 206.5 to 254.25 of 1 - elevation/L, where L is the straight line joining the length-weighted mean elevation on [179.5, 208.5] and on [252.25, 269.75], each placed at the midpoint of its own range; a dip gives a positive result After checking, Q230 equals 5.1 km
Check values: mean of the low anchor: 3.75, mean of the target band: 3.3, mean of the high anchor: 3.65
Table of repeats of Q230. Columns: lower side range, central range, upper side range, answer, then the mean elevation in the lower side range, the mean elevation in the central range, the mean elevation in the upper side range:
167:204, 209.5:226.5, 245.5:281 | 1.18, 3.8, 3.48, 3.66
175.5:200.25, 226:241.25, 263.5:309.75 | 3.55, 3.79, 2.83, 3.56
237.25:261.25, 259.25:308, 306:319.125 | -0.91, 3.42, 3.56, 3.55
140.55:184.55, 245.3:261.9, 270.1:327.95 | -0.38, 3.81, 3.72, 3.55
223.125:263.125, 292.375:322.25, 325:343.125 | -0.59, 3.26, 3.52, 3.53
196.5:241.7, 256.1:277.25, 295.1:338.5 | -1.21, 3.32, 3.62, 3.53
